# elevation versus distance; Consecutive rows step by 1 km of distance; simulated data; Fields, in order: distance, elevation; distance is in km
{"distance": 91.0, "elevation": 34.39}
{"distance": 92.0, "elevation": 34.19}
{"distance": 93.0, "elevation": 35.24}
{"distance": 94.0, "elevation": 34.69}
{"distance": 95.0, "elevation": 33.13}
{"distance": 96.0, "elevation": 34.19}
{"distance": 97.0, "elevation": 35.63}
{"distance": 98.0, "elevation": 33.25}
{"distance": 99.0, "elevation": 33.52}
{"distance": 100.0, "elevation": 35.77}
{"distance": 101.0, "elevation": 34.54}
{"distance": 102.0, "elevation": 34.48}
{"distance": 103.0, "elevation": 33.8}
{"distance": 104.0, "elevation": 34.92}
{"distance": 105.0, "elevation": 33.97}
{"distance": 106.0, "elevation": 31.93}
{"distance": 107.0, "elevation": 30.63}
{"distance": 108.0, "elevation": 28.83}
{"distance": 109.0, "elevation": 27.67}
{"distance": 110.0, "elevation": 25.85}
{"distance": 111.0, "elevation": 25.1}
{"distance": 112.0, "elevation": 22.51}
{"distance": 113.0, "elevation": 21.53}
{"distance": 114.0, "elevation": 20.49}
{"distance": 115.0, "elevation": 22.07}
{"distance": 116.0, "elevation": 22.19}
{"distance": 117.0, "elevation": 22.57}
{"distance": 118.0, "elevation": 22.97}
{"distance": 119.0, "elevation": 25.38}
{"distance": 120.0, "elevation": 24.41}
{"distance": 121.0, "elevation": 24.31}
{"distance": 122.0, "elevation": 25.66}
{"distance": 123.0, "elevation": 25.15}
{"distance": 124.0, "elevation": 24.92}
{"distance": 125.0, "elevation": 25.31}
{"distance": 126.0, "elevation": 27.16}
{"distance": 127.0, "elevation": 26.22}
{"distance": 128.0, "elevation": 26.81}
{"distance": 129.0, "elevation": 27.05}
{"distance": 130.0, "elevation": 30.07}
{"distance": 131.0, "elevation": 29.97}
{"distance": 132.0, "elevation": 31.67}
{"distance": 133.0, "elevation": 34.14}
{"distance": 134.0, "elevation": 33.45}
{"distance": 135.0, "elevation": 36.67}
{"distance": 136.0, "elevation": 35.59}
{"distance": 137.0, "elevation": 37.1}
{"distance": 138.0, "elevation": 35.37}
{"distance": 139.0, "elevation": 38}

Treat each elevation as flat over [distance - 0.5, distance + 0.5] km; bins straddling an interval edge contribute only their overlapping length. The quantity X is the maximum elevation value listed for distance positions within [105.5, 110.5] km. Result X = 31.93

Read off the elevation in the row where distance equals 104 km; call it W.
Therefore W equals 34.92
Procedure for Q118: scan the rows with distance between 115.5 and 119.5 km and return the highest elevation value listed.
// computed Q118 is 25.38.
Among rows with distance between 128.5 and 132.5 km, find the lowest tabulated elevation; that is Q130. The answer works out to 27.05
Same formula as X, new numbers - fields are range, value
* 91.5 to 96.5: 35.24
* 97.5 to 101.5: 35.77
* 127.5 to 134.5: 34.14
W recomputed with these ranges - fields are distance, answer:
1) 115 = 22.07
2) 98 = 33.25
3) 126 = 27.16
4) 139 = 38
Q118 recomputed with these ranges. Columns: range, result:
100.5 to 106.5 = 34.92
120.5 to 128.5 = 27.16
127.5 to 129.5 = 27.05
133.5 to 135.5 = 36.67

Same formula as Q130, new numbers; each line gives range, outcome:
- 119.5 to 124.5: 24.31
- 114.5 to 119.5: 22.07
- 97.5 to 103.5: 33.25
